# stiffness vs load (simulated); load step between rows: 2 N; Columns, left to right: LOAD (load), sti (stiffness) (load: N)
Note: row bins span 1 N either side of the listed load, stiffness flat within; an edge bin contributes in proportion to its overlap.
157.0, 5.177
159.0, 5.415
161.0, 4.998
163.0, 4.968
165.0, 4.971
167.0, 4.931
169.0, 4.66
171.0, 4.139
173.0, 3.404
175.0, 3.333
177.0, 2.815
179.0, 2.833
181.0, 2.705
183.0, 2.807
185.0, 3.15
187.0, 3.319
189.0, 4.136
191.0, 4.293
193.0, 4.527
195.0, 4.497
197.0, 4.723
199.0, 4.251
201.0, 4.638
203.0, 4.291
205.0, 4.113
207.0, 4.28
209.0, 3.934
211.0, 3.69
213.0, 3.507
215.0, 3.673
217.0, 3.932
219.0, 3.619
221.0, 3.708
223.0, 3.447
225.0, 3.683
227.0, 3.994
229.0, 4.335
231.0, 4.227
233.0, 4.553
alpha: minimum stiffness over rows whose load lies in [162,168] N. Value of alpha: 4.931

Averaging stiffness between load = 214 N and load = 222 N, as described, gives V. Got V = 3.73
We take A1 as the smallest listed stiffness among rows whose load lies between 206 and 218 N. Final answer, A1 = 3.507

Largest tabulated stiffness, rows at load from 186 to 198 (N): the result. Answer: 4.723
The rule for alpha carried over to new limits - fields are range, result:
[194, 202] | 4.251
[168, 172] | 4.139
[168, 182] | 2.705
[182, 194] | 2.807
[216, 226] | 3.447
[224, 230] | 3.683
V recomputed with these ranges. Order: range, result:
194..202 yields 4.53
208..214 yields 3.71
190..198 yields 4.51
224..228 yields 3.84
